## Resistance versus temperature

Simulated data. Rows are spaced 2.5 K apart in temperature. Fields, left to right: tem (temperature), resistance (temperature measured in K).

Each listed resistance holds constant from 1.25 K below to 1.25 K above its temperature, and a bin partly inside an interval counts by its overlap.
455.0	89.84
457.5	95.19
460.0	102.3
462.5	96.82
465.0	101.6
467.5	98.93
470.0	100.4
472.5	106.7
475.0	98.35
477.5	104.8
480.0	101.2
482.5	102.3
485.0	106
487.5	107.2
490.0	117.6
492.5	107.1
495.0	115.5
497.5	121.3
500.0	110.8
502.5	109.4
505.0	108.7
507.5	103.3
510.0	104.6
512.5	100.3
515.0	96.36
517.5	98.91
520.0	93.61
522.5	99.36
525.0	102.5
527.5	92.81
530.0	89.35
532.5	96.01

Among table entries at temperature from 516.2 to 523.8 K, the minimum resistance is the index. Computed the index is 93.61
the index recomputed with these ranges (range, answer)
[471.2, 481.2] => 98.35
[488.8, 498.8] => 107.1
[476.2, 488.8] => 101.2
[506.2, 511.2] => 103.3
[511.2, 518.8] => 96.36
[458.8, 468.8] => 96.82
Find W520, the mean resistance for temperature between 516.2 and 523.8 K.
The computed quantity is 97.3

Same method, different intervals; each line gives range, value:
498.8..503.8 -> 110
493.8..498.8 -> 118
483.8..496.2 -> 111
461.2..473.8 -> 101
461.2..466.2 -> 99.2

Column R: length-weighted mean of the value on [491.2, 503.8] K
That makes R 113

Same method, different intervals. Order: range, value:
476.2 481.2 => 103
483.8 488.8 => 107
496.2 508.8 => 111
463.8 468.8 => 100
